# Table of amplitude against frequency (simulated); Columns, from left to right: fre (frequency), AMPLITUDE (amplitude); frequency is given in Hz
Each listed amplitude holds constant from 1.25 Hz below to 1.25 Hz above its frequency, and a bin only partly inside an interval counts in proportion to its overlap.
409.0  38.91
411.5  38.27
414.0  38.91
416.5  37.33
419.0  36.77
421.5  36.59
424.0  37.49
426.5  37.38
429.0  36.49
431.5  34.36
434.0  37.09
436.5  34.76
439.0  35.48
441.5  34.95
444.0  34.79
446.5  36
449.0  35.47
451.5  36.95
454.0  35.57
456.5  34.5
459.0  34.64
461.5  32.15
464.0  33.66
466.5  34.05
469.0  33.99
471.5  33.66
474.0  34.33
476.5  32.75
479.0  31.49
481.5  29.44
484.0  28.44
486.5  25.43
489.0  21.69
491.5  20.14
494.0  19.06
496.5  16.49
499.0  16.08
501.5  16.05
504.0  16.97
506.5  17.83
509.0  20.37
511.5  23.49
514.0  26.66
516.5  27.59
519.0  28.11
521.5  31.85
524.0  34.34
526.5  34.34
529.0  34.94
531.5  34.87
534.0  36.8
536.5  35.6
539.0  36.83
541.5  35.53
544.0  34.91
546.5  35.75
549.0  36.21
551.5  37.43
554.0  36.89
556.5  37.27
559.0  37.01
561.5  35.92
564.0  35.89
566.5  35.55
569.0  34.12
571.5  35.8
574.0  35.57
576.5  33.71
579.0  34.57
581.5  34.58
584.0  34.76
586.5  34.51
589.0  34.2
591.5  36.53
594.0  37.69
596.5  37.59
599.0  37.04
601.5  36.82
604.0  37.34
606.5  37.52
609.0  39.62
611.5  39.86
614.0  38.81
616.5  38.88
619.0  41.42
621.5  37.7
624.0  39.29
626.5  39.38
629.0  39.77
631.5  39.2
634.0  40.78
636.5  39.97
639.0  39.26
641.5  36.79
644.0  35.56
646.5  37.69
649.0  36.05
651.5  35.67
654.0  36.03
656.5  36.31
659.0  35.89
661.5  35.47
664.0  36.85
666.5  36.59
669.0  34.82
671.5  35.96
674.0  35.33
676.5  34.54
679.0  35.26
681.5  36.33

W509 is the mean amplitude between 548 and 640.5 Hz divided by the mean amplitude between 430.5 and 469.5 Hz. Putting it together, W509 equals 1.07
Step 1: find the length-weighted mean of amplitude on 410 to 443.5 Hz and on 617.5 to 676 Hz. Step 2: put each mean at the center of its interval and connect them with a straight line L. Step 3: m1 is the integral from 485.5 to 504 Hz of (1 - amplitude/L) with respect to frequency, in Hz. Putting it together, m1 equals 8.9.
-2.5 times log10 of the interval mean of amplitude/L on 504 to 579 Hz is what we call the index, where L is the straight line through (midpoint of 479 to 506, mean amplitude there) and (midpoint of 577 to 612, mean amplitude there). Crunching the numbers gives -0.15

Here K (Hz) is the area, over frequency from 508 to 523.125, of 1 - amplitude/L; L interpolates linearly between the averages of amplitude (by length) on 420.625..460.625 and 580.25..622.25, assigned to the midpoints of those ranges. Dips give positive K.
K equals 4.1 Hz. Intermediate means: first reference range 35.7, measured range 26.6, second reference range 37.3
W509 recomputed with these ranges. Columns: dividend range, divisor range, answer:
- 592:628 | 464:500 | 1.41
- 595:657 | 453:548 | 1.31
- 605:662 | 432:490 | 1.15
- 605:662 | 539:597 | 1.07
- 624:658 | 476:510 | 1.72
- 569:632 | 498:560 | 1.22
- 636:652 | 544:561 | 1.02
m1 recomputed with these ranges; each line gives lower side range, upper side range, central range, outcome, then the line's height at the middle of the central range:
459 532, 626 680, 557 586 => -3.0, 31.9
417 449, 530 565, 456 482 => 2.1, 36.1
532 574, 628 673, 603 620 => -1.1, 36.7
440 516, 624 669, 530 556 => -3.5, 31.8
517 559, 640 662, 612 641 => -2.8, 36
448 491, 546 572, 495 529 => 9.9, 34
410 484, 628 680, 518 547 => 1.0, 35.8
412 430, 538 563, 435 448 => 0.7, 37.2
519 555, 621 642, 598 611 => 0.1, 38.1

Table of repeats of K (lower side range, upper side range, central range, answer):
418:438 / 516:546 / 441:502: 9.75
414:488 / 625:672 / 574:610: 0.33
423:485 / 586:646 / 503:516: 5.17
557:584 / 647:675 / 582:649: -4.31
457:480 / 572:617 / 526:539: -0.17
